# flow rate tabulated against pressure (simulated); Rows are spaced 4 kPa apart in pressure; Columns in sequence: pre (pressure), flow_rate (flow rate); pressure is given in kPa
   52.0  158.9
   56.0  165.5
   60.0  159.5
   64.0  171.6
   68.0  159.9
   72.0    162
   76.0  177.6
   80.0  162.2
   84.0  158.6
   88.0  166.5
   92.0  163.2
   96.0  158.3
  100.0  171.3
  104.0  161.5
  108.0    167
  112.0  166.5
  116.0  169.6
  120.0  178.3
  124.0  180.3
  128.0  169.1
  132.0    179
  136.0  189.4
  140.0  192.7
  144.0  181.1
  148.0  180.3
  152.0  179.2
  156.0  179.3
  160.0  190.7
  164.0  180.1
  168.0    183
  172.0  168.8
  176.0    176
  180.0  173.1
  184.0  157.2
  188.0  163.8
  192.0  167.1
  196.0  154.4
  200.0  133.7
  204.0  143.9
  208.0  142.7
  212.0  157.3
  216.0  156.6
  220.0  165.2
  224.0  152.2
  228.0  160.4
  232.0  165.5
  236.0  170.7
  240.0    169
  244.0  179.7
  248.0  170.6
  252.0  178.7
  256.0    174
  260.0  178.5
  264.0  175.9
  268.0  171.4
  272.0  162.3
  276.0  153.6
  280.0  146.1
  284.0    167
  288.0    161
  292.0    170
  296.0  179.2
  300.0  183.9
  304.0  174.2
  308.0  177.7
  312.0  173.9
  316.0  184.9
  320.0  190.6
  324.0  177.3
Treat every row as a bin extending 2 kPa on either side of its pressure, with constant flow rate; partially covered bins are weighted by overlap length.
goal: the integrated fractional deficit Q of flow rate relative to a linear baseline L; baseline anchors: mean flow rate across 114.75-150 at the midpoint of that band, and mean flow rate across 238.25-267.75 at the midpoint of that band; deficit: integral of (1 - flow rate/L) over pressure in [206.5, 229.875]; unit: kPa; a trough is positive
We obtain 2.7 kPa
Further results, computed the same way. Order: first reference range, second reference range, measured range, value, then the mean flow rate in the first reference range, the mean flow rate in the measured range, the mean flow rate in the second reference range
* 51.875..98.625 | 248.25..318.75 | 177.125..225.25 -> 3.6 kPa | 164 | 156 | 171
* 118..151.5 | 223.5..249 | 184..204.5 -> 2.3 kPa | 181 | 154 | 168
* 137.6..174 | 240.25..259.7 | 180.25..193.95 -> 1.2 kPa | 182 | 164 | 175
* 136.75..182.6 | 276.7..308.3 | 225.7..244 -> 0.6 kPa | 180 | 168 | 169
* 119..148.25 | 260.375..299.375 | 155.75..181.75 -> -0.1 kPa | 181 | 179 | 166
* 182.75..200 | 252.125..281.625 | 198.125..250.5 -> 0.8 kPa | 158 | 159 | 167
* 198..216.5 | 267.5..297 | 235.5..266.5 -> -3.8 kPa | 146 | 175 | 163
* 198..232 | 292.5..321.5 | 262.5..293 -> 1.4 kPa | 152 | 163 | 180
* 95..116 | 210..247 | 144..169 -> -2.6 kPa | 166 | 182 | 164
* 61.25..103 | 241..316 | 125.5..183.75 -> -4.2 kPa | 165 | 179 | 171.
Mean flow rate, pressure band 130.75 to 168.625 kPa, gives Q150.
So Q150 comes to 184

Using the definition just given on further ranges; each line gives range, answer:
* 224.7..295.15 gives 168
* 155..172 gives 182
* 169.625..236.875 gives 159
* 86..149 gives 173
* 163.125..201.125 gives 166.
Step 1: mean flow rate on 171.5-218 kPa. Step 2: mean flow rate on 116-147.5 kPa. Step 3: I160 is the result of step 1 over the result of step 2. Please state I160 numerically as 0.87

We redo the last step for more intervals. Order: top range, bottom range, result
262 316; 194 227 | 1.12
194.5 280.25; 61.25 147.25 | 0.95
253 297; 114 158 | 0.93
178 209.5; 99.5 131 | 0.91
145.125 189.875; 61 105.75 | 1.07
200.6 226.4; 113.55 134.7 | 0.87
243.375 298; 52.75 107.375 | 1.03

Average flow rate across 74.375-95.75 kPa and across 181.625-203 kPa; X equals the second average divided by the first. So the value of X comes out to 0.94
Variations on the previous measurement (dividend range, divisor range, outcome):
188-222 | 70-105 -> 0.93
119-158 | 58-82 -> 1.09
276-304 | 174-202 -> 1.04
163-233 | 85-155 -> 0.93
